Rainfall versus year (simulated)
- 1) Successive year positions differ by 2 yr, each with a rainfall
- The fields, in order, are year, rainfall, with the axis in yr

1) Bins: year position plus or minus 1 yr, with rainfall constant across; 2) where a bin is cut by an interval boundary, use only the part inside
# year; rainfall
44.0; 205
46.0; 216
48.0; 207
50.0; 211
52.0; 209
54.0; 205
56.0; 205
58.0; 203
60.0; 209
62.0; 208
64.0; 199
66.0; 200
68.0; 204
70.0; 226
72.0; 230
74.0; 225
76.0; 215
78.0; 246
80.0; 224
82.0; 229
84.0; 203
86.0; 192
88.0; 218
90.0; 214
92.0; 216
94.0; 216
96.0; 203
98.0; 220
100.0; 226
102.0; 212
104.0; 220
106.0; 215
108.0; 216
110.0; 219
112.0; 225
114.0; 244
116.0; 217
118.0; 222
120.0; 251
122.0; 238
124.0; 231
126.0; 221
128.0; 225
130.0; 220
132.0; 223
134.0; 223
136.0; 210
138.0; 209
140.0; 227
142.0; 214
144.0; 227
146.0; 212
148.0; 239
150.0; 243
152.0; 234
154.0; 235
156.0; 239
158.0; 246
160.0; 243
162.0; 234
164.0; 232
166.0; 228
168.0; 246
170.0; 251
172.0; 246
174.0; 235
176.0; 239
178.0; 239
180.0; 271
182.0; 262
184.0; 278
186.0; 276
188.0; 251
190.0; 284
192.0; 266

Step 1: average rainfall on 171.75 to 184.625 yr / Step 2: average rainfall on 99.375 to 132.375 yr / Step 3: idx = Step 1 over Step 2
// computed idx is 1.12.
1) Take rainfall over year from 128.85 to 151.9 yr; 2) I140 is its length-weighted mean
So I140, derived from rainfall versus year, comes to 223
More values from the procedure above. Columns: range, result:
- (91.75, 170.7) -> 227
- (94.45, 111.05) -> 216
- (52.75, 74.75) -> 210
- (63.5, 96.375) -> 216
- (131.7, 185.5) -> 237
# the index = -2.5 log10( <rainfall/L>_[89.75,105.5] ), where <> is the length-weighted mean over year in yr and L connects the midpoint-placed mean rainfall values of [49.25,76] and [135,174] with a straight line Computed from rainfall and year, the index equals 0.01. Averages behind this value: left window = 210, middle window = 216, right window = 232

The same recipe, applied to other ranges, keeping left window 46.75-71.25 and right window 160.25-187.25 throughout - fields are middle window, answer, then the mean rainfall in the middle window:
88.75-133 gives 0.02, 222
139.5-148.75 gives 0.07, 223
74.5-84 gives -0.05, 226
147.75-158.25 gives 0.01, 239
